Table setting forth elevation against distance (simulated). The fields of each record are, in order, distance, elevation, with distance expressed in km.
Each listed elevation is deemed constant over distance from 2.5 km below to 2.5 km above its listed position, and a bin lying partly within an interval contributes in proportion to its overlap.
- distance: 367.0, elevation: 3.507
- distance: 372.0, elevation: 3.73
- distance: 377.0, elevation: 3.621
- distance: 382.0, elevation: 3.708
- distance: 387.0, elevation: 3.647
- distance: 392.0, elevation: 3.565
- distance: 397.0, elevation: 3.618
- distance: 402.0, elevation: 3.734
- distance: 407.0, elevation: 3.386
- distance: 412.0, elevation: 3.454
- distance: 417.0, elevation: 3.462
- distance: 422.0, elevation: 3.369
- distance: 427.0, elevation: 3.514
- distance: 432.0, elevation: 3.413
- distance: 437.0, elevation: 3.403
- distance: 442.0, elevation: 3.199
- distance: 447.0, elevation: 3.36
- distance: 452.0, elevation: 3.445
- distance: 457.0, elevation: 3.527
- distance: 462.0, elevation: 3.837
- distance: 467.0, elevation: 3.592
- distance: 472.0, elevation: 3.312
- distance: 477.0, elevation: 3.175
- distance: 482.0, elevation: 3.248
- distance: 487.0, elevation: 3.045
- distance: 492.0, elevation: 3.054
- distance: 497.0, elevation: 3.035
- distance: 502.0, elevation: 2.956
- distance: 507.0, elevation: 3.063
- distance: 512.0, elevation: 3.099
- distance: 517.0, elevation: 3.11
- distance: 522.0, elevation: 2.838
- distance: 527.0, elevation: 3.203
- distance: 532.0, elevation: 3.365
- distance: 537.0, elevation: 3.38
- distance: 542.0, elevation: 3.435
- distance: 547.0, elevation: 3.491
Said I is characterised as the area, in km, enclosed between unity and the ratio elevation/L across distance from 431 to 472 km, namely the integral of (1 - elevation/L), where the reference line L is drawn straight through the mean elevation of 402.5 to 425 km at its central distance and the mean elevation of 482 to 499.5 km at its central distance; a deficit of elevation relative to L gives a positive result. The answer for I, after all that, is -2.5 km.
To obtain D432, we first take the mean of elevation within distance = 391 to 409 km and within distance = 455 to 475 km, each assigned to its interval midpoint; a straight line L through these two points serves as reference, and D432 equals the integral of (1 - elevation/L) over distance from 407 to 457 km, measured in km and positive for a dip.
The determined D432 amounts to 2.28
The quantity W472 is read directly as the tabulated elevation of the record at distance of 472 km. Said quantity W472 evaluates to 3.312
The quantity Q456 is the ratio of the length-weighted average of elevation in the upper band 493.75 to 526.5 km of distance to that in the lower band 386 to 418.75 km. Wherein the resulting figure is 0.85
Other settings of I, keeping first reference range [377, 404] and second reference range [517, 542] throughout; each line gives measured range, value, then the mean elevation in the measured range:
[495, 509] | 1.2 km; 3.02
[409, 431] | 0.7 km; 3.45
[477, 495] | 1.2 km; 3.12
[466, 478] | 0.1 km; 3.35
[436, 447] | 0.6 km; 3.3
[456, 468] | -0.9 km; 3.68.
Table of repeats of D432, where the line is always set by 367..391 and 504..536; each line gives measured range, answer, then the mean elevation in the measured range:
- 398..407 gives -0.1 km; 3.62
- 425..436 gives 0.0 km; 3.45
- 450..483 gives -1.3 km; 3.46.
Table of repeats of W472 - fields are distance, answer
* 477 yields 3.175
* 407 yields 3.386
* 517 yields 3.11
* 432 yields 3.413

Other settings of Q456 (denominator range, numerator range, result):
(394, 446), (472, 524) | 0.89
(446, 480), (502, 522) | 0.88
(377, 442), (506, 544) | 0.91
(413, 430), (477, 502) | 0.90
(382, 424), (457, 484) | 0.97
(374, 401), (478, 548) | 0.87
